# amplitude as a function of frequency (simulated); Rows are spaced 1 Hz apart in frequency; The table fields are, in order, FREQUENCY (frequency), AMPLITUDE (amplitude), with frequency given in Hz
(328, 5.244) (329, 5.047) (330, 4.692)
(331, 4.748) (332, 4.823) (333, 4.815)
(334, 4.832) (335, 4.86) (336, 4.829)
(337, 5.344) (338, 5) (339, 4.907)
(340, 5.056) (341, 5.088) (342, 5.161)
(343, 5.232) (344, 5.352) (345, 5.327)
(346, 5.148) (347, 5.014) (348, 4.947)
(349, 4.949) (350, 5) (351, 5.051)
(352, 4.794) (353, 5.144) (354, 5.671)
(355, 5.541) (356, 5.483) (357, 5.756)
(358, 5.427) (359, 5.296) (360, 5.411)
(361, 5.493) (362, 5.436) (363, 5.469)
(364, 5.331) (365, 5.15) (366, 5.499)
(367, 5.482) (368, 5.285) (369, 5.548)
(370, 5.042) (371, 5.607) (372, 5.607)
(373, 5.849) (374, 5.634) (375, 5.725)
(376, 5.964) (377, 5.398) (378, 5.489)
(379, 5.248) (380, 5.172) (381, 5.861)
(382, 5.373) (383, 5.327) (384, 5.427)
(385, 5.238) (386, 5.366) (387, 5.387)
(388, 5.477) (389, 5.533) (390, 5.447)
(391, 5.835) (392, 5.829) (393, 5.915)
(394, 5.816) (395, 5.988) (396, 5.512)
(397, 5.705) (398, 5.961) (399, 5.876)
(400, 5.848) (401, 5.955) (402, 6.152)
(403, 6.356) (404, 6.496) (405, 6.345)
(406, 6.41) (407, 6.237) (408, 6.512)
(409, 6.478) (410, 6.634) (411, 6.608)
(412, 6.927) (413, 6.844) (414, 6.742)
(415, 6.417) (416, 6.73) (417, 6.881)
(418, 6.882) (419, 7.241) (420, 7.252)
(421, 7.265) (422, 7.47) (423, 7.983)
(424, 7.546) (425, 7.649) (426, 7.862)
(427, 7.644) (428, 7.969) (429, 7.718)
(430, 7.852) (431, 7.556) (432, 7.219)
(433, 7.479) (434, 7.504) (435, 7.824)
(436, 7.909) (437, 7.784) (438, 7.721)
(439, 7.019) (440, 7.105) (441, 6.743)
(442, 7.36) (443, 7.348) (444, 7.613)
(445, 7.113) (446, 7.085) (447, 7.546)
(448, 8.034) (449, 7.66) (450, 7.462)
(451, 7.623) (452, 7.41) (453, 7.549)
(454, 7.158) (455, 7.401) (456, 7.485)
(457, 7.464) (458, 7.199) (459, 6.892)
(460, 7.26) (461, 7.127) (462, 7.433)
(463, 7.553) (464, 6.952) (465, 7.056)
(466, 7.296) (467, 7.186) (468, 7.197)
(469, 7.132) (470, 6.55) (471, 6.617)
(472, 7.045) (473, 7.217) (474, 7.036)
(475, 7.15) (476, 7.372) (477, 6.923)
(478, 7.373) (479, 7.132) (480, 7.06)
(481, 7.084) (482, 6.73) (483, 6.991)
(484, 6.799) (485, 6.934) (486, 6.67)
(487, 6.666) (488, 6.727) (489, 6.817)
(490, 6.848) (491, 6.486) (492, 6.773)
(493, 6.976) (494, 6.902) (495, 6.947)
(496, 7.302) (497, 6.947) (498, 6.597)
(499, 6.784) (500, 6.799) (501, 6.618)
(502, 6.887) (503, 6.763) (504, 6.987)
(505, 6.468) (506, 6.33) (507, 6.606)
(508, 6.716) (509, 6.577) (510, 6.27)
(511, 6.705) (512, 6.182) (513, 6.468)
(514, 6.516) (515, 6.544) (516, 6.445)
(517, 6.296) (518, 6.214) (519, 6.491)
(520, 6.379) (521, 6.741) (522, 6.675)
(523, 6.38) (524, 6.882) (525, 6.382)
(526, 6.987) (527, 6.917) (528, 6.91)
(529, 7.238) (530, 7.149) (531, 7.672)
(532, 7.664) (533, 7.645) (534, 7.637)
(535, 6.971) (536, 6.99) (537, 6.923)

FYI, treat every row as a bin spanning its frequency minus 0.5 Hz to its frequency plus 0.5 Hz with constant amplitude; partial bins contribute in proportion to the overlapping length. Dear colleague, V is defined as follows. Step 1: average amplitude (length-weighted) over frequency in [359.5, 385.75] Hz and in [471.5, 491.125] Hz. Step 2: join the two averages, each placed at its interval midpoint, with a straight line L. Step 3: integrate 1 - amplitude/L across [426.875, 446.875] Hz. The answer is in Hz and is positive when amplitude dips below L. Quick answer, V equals -3.6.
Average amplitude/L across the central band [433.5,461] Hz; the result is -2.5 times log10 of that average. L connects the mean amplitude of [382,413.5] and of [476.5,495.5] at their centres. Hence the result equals -0.15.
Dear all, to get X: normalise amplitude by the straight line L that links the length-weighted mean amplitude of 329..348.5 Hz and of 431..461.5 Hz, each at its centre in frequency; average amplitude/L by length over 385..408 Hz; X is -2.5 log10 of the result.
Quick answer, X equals 0.07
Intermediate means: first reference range 5.01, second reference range 7.41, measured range 5.88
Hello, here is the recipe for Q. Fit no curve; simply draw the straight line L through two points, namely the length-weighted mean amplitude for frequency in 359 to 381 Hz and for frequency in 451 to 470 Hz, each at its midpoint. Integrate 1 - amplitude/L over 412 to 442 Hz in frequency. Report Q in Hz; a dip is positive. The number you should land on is -3.5 Hz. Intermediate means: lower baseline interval 5.47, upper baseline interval 7.25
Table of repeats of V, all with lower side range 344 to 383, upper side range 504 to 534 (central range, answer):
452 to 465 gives -2.3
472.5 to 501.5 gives -2.1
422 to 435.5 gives -3.9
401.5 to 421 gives -2.9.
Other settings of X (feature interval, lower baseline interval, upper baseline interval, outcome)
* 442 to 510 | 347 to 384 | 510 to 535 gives -0.11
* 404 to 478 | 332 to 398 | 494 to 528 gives -0.20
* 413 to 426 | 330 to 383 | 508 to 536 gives -0.22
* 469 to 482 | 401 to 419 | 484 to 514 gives -0.06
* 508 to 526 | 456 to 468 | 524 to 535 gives 0.11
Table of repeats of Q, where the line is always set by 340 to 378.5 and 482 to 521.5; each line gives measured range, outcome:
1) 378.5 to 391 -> 0.4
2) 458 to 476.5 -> -2.2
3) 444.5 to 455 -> -2.2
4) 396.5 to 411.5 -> -1.2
